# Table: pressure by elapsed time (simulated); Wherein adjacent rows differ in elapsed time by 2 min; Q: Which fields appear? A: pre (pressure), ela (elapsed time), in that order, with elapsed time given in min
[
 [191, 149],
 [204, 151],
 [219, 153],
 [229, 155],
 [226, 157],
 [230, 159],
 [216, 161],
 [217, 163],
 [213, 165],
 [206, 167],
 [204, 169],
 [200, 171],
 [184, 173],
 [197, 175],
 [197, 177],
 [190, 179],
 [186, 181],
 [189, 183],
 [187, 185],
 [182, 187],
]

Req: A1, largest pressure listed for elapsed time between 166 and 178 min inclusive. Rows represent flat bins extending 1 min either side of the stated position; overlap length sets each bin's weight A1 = 206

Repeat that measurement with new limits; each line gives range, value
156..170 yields 230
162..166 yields 217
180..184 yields 189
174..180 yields 197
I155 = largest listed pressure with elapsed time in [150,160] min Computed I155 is 230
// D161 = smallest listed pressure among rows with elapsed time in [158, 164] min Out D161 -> 216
